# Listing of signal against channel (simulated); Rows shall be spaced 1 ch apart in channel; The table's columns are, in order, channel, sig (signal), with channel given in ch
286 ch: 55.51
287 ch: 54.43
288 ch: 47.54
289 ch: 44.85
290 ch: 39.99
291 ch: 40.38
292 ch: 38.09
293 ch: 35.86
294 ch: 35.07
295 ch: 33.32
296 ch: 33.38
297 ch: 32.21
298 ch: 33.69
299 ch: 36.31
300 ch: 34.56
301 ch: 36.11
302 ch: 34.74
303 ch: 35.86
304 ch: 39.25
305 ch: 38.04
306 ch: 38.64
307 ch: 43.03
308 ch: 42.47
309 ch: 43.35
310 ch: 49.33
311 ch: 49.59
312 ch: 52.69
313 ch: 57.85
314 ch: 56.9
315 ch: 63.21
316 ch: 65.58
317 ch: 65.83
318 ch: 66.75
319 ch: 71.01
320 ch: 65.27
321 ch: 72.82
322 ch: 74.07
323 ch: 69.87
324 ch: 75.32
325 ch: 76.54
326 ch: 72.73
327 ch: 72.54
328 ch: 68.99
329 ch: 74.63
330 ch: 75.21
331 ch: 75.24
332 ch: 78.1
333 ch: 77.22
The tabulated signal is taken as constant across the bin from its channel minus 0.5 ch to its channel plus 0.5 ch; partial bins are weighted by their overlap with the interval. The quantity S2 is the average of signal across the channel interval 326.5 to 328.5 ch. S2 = 70.8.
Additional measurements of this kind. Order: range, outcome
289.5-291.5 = 40.2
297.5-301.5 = 35.2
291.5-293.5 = 37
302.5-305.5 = 37.7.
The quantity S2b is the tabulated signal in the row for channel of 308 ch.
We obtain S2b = 42.47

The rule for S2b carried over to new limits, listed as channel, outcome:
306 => 38.64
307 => 43.03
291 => 40.38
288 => 47.54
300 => 34.56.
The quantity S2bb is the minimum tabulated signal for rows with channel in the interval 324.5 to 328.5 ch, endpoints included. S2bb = 68.99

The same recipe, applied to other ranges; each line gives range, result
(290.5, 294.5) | 35.07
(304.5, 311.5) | 38.04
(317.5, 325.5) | 65.27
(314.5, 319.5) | 63.21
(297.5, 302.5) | 33.69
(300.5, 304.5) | 34.74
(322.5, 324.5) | 69.87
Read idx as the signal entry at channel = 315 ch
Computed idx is 63.21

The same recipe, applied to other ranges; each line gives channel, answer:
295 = 33.32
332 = 78.1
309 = 43.35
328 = 68.99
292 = 38.09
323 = 69.87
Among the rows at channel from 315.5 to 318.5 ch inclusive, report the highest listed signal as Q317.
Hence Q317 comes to 66.75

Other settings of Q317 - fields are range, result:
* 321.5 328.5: 76.54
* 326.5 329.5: 74.63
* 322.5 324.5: 75.32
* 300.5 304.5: 39.25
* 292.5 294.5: 35.86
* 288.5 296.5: 44.85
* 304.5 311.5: 49.59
